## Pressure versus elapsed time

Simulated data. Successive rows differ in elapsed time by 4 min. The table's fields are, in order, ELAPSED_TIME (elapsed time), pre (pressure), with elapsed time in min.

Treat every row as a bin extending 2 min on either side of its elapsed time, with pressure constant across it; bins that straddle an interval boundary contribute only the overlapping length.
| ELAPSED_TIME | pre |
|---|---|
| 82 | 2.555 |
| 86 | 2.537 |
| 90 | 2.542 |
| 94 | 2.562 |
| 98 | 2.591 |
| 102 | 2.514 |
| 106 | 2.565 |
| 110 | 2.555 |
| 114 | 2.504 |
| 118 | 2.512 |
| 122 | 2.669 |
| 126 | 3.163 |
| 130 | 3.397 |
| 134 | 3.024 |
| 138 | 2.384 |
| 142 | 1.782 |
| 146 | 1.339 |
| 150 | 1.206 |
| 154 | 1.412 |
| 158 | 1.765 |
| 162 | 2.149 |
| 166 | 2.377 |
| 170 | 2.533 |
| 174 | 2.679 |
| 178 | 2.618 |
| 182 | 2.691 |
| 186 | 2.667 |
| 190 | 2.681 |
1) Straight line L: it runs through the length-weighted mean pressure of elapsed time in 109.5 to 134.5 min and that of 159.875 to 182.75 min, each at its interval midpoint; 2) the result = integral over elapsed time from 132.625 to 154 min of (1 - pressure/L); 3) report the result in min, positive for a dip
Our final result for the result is 6.6 min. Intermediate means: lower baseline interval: 2.84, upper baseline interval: 2.49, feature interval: 1.87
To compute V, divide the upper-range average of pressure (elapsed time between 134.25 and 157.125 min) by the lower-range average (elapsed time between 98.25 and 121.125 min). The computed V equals 0.68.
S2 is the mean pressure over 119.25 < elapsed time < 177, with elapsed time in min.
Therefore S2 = 2.29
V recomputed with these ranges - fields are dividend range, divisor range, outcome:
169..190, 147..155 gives 2.04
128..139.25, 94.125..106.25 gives 1.16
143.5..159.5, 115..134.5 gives 0.49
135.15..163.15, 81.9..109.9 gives 0.68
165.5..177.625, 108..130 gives 0.93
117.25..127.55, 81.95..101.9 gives 1.10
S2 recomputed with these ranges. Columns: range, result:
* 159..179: 2.43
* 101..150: 2.48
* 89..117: 2.55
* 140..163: 1.59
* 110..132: 2.82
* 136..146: 1.93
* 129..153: 2.11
